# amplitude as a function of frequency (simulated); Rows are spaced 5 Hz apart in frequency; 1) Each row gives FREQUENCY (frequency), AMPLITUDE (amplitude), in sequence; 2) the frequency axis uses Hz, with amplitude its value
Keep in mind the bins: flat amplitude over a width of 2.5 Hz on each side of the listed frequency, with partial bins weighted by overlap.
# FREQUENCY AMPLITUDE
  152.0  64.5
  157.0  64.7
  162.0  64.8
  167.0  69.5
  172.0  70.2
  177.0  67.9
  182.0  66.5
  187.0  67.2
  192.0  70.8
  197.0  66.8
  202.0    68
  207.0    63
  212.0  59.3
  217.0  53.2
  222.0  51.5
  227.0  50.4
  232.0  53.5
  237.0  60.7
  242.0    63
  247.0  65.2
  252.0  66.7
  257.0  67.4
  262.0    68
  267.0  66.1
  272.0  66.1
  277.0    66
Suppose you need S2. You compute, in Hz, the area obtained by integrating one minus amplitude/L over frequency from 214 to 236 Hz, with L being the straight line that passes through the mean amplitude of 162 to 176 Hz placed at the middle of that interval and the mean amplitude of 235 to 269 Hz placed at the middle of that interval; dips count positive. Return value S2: 4.5 Hz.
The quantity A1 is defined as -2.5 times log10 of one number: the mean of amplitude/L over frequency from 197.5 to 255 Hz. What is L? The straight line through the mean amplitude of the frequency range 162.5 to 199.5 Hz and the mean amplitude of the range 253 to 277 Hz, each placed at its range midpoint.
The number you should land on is 0.13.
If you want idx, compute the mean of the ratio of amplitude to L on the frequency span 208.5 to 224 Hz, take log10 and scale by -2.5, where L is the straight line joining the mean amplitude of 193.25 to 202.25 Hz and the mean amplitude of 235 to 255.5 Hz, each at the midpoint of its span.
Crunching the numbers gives 0.20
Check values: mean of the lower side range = 67.7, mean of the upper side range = 64.1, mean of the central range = 55.3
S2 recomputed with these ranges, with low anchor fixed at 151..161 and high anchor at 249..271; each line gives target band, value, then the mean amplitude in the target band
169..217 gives -0.4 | 66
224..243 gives 2.9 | 56.3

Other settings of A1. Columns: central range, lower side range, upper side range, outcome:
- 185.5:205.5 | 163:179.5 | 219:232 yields -0.12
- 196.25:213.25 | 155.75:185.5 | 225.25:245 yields -0.04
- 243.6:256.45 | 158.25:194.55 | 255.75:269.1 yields 0.02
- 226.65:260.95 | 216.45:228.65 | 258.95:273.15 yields -0.05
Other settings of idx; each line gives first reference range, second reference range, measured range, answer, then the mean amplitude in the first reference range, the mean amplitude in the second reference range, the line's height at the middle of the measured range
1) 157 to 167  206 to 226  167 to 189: -0.086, 66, 55.8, 62.9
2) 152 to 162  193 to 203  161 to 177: -0.046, 64.7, 67.8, 65.6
